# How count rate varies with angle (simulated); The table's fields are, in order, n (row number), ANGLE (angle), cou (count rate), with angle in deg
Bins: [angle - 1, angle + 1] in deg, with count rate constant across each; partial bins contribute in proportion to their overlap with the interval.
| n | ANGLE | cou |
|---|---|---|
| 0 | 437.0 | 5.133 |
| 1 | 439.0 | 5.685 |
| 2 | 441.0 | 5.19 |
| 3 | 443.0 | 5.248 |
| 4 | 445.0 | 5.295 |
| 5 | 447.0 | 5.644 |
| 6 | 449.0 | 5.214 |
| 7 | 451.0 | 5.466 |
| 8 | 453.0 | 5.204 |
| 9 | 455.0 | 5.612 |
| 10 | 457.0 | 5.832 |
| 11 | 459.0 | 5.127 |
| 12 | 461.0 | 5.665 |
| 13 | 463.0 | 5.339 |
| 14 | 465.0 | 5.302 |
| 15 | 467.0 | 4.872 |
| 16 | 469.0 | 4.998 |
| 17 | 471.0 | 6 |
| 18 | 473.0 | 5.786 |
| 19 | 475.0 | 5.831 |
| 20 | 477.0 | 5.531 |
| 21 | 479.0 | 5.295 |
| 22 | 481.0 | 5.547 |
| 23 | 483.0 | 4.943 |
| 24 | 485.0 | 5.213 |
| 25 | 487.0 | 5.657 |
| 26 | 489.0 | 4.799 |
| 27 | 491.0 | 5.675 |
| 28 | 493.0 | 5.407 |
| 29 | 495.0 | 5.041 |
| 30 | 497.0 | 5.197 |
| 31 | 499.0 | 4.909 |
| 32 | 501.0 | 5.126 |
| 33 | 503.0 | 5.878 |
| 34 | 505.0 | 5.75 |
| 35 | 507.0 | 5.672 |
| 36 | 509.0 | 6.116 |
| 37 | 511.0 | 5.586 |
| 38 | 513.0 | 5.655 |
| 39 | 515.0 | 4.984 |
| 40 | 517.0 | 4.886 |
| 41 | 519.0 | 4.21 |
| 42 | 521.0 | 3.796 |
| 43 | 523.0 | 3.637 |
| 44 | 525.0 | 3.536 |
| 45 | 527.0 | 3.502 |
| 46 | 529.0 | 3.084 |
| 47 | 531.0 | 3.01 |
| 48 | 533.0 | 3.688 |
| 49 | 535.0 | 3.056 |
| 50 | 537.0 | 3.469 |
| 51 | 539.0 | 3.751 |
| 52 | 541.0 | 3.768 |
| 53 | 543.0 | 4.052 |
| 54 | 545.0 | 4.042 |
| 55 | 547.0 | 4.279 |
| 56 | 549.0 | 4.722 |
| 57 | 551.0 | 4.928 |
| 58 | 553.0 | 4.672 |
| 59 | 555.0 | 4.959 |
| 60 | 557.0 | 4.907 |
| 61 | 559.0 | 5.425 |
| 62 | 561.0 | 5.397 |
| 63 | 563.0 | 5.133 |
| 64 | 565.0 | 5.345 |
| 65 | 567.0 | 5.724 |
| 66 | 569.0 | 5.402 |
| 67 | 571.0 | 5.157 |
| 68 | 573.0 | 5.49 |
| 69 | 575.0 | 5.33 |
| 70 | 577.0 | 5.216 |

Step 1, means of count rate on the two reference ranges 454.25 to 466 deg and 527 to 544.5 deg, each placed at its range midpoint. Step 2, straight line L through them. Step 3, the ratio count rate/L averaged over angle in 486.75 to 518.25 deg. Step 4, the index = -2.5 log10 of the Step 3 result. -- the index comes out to -0.23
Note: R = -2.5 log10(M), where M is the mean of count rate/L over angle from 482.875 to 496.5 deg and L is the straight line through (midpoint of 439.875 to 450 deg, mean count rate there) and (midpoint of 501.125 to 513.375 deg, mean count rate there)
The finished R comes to 0.07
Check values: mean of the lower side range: 5.32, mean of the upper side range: 5.74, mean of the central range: 5.27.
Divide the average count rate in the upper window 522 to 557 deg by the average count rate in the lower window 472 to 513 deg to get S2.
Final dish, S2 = 0.72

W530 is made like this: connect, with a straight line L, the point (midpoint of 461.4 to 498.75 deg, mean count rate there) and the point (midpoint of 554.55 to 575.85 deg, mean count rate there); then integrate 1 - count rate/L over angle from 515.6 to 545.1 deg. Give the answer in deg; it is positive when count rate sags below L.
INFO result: 9.0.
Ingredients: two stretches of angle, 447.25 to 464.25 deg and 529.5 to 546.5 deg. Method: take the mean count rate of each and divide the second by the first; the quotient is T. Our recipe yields 0.66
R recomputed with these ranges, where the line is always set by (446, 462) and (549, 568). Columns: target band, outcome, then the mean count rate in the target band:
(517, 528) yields 0.341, 3.84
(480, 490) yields 0.029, 5.23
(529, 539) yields 0.488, 3.33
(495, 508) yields -0.015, 5.39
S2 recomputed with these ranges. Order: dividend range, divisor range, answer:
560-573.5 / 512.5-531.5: 1.34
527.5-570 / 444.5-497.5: 0.82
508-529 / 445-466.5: 0.83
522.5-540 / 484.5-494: 0.64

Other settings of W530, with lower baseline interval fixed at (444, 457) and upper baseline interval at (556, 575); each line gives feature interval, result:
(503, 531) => 3.9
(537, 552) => 3.3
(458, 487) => 0.1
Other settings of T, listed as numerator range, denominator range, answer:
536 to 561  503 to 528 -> 0.92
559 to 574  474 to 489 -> 1.00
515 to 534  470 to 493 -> 0.69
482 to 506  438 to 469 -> 0.99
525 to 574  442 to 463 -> 0.82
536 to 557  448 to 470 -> 0.81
